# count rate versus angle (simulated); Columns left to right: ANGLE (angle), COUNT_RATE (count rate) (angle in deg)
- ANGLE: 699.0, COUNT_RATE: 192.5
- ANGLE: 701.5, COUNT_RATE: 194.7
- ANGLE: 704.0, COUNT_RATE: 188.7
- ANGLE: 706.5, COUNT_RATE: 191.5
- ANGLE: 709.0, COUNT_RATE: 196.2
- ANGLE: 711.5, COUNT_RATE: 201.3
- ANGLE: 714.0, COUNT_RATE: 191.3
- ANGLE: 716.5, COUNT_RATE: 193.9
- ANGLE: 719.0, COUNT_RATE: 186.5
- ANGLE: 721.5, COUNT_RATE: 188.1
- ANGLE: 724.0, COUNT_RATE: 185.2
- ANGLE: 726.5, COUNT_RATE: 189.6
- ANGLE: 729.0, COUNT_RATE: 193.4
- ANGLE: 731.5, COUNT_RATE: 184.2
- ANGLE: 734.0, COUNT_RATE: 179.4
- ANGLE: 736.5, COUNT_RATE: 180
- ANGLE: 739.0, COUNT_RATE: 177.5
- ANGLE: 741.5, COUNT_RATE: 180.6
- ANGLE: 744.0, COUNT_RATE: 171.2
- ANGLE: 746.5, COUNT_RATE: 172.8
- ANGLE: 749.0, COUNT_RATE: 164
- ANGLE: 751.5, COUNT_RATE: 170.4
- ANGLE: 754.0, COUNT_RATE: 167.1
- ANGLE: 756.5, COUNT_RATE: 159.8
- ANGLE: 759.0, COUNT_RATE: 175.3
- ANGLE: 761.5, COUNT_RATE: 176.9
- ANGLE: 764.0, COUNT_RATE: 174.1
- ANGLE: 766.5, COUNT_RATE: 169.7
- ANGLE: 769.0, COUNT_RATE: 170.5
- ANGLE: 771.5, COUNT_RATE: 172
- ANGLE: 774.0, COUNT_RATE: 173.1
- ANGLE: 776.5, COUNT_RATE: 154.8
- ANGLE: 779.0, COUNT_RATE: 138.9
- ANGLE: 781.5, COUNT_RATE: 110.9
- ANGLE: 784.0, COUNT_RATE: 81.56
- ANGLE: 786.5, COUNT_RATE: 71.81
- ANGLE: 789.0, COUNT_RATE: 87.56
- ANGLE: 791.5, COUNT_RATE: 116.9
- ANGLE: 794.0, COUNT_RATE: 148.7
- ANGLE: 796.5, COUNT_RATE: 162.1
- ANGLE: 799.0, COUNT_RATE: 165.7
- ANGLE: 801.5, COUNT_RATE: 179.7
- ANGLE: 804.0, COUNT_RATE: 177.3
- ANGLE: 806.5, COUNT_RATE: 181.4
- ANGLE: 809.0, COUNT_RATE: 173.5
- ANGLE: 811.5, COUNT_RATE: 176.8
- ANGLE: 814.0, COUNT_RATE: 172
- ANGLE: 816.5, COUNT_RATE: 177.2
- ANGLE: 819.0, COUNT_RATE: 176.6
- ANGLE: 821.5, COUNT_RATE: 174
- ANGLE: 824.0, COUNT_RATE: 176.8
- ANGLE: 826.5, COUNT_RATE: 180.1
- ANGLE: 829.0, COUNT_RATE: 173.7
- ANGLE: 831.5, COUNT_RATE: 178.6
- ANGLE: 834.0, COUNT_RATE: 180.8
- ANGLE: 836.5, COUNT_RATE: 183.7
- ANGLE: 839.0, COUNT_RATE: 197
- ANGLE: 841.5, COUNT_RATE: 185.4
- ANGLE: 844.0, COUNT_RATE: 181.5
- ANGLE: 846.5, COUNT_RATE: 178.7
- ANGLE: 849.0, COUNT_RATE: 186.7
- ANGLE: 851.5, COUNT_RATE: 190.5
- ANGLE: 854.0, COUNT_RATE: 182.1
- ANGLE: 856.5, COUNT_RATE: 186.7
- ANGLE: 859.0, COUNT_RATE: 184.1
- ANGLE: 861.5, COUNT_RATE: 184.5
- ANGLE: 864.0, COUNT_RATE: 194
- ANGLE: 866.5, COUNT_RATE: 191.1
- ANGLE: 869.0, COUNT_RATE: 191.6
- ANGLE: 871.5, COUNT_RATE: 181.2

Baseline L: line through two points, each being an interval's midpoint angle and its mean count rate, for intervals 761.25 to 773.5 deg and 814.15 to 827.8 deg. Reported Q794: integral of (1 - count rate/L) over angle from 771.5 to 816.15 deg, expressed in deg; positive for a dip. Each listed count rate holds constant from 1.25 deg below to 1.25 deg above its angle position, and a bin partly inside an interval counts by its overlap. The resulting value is 7.1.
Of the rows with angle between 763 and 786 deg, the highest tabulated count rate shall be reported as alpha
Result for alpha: 174.1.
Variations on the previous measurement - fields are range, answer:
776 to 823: 181.4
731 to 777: 184.2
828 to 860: 197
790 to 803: 179.7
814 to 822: 177.2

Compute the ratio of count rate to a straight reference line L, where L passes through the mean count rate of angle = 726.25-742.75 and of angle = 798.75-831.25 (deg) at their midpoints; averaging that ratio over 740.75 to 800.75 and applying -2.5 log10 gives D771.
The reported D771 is 0.19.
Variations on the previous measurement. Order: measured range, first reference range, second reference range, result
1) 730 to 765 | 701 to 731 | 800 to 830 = 0.08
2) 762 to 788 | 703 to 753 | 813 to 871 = 0.28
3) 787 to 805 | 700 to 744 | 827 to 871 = 0.27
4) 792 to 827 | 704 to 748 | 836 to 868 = 0.09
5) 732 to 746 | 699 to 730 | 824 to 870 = 0.07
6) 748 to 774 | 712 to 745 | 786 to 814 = 0.00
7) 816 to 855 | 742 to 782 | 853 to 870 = 0.00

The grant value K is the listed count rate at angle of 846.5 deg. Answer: 178.7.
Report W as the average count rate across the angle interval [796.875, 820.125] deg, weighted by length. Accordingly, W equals 175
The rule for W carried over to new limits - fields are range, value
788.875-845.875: 172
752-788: 150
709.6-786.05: 170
